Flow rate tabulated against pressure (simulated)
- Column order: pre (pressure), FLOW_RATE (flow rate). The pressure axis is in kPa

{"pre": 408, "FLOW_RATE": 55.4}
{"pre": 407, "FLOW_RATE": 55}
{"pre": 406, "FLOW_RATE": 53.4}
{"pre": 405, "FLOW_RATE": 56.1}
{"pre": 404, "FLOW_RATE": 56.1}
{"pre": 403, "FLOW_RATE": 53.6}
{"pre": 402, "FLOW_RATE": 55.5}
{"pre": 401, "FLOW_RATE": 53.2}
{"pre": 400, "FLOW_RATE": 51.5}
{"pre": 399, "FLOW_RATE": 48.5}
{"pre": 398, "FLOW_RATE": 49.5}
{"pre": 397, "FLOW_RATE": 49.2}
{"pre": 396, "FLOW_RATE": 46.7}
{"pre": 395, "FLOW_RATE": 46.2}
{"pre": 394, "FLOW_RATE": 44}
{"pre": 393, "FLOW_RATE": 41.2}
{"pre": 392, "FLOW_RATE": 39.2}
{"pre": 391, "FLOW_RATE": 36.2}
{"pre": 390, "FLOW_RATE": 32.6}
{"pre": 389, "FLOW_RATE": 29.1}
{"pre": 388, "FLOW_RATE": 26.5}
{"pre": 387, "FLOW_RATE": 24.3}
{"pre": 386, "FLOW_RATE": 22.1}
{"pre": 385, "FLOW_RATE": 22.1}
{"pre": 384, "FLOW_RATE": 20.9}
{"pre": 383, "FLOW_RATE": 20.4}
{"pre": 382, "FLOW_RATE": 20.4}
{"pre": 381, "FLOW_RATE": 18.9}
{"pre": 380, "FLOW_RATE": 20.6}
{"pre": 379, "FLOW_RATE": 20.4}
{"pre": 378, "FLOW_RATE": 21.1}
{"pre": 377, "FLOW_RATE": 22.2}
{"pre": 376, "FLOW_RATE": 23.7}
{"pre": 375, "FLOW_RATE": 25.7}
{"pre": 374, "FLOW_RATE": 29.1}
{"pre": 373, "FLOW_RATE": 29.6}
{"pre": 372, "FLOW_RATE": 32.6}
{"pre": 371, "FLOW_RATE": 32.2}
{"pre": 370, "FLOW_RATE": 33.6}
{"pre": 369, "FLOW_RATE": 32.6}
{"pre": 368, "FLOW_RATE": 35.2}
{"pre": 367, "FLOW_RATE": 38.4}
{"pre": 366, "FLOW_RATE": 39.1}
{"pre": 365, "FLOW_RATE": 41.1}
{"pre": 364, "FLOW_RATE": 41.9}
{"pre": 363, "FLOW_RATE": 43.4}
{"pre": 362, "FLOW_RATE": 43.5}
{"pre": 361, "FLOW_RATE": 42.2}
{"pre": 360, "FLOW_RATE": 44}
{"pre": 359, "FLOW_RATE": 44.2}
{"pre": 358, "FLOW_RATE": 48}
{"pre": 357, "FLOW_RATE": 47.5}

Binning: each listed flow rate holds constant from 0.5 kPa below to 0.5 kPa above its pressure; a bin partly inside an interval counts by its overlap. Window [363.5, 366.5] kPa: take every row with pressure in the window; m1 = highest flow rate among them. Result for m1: 41.9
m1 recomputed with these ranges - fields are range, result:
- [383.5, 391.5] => 36.2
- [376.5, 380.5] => 22.2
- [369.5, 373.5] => 33.6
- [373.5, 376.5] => 29.1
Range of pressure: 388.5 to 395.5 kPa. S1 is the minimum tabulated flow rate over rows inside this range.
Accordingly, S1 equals 29.1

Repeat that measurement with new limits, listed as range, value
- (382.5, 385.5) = 20.4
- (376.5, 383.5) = 18.9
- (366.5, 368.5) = 35.2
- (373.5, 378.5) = 21.1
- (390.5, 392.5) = 36.2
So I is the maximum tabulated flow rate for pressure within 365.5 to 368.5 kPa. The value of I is 39.1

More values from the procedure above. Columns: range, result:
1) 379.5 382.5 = 20.6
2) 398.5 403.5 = 55.5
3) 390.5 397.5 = 49.2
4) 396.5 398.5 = 49.5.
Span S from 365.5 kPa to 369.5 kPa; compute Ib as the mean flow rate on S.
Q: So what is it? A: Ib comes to 36.3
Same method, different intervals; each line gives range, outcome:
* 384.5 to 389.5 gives 24.8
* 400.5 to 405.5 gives 54.9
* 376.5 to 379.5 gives 21.2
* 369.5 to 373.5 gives 32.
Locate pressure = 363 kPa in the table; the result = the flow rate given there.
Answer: 43.4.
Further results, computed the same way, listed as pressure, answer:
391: 36.2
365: 41.1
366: 39.1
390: 32.6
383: 20.4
